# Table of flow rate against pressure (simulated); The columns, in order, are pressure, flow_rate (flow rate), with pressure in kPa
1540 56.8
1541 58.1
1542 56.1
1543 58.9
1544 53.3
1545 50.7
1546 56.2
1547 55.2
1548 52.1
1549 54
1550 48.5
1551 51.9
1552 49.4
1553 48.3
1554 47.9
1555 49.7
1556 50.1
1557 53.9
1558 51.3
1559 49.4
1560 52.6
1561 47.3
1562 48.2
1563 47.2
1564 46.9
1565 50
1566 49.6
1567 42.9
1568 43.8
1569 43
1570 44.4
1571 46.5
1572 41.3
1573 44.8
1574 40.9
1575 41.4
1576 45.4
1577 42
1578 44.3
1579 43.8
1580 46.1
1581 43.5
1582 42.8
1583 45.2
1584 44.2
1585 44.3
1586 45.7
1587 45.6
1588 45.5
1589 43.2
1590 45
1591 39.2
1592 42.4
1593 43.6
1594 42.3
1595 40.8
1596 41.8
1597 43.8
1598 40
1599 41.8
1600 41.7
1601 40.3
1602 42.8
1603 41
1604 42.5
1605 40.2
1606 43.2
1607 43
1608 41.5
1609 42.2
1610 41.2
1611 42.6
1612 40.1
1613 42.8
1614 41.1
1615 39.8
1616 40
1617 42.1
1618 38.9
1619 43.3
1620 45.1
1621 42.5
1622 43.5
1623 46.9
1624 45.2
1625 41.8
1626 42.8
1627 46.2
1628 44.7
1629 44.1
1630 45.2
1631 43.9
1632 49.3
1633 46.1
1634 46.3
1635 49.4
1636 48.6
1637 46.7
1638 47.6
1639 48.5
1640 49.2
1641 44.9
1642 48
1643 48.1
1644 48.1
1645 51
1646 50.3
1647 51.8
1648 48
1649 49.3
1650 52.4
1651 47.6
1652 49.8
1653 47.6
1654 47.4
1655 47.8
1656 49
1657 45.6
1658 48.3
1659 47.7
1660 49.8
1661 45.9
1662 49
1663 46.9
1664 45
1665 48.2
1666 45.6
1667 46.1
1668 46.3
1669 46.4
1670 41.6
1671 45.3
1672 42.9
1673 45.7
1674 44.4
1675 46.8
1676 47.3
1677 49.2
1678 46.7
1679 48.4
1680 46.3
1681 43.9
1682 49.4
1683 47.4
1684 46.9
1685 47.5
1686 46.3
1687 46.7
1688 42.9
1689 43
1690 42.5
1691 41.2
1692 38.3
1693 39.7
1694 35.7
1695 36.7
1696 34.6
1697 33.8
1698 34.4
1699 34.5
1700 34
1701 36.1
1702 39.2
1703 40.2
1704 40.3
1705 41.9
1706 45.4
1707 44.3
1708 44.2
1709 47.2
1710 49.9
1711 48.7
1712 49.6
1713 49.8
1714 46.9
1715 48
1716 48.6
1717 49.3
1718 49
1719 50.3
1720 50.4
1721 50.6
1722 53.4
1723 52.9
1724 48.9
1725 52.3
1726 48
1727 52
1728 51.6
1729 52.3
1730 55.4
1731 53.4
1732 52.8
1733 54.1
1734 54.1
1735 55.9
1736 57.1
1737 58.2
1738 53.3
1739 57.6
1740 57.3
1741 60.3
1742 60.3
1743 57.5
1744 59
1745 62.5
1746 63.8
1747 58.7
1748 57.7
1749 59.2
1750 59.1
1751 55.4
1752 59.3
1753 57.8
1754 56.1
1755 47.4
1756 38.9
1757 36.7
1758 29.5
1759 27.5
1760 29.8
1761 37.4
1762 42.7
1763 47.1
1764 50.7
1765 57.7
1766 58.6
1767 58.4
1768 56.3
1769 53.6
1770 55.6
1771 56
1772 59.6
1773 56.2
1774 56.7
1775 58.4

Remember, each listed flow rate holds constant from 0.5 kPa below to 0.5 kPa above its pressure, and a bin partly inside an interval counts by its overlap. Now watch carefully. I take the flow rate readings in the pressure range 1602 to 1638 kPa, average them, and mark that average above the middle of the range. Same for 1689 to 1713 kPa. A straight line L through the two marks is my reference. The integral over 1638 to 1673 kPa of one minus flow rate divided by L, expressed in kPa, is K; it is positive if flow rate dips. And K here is -4.3 kPa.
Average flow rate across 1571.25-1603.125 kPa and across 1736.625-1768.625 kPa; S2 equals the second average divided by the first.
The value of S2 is 1.21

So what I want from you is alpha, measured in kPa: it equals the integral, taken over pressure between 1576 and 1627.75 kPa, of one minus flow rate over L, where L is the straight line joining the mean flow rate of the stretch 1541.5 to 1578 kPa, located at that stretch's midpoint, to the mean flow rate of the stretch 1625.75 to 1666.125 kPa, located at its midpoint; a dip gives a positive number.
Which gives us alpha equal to 5.8 kPa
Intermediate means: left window 48.7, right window 47.7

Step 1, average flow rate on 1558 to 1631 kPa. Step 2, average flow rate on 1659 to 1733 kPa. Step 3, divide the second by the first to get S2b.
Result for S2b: 1.05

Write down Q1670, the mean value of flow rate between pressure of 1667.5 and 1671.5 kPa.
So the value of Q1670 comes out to 44.9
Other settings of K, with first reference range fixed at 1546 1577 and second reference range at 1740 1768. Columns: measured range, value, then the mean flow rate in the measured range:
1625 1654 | 1.1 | 47.6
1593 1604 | 1.6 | 41.8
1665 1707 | 6.3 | 42.8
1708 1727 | 0.5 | 49.6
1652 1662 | 0.4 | 47.9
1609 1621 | 1.8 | 41.6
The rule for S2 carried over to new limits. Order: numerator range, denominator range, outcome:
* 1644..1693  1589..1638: 1.08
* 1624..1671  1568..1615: 1.10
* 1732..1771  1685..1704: 1.35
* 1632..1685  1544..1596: 1.02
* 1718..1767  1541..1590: 1.09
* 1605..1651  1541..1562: 0.87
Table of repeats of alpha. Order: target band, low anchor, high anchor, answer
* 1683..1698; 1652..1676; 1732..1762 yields 2.25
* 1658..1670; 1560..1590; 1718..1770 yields 0.50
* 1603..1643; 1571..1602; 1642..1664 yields 1.73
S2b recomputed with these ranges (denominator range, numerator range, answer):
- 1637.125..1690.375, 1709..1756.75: 1.14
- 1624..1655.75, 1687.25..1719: 0.89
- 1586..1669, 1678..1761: 1.06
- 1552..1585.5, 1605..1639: 0.95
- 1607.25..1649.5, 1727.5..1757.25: 1.23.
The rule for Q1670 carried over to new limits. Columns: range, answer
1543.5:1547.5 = 53.9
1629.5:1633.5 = 46.1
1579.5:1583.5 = 44.4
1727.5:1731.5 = 53.2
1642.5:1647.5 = 49.9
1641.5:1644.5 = 48.1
